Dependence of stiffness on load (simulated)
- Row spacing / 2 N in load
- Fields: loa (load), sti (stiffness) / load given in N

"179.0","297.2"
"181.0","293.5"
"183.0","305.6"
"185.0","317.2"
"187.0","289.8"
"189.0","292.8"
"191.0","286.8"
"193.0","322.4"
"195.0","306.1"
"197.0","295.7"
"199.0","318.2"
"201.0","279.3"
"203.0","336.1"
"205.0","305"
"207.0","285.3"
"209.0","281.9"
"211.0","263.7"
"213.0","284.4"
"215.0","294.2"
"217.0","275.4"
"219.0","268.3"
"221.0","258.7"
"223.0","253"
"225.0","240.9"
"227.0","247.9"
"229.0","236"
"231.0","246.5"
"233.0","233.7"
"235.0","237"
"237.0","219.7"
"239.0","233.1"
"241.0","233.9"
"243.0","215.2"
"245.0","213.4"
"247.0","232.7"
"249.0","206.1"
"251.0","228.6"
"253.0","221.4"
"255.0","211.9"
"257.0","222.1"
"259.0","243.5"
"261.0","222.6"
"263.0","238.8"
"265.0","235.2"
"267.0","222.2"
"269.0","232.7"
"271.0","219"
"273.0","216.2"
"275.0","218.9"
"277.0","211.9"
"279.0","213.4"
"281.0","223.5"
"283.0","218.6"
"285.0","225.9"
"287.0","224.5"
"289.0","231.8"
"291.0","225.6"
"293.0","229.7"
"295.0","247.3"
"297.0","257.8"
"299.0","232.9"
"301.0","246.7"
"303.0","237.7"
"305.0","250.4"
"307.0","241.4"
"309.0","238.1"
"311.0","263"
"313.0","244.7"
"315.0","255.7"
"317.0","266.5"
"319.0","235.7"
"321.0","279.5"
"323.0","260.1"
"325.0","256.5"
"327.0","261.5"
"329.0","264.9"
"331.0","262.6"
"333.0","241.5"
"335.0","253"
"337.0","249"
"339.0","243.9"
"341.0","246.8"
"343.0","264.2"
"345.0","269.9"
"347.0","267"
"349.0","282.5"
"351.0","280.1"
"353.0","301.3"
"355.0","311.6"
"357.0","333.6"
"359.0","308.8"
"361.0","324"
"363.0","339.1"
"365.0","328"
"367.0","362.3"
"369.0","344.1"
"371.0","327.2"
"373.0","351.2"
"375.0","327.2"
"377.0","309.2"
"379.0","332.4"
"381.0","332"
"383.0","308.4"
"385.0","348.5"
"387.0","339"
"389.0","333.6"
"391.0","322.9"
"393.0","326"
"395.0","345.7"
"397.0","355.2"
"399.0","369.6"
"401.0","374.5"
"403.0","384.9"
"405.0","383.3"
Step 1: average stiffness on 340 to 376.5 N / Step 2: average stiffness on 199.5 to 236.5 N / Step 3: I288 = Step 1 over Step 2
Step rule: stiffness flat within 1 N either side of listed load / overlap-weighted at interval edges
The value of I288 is 1.15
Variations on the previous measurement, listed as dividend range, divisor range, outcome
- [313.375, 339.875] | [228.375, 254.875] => 1.13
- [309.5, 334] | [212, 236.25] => 1.01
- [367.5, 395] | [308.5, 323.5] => 1.30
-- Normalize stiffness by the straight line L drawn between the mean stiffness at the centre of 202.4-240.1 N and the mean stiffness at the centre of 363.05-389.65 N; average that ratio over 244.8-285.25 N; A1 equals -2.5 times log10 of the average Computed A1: 0.26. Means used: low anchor 262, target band 223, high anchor 334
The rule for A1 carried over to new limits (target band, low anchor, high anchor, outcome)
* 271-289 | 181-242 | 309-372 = 0.26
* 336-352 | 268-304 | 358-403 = 0.13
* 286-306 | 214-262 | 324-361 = 0.08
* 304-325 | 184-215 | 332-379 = 0.18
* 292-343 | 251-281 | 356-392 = 0.10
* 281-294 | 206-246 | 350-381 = 0.25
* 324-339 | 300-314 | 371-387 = 0.08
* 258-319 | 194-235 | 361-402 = 0.28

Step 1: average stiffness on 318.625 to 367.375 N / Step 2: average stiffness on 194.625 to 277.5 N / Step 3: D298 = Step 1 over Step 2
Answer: 1.13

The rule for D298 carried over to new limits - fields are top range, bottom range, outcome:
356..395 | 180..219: 1.12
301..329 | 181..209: 0.84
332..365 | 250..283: 1.27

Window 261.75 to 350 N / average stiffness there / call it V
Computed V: 243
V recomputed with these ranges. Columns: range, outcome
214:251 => 241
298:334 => 252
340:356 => 278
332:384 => 301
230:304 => 228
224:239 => 237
